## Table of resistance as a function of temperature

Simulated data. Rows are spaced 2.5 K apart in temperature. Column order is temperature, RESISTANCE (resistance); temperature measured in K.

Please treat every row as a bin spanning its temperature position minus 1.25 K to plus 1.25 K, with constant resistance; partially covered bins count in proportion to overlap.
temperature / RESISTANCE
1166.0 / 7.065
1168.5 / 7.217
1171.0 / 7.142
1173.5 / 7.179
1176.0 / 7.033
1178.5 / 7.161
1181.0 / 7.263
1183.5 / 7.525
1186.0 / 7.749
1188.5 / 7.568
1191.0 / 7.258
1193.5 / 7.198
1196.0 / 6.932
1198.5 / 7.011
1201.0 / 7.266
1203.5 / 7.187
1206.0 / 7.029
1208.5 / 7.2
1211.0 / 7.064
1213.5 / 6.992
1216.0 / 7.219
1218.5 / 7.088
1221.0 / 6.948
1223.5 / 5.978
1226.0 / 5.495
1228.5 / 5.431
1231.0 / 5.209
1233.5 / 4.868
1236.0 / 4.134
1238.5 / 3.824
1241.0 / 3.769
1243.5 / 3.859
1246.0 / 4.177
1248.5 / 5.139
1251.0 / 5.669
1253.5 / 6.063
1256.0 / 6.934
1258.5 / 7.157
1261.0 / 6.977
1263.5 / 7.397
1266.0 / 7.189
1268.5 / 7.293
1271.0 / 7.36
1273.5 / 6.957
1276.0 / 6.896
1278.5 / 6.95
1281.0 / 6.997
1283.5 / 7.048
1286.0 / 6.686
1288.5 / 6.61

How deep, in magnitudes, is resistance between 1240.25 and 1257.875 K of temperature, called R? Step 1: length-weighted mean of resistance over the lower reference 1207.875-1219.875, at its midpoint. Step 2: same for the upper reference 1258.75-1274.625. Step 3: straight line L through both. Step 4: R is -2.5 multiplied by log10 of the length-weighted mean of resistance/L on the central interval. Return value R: 0.35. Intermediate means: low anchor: 7.11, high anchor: 7.19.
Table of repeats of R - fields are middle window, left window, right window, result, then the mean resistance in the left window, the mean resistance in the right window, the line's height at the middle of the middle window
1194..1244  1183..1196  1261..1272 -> 0.21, 7.41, 7.27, 7.35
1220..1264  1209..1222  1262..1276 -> 0.29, 7.07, 7.2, 7.14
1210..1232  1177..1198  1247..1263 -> 0.07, 7.32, 6.34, 6.83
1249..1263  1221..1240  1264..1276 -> -0.01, 5.1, 7.18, 6.44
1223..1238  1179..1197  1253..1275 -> 0.38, 7.35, 7.07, 7.19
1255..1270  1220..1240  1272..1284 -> -0.12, 5.2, 6.97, 6.4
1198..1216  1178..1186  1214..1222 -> 0.01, 7.4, 7.08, 7.18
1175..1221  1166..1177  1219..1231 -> -0.10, 7.14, 5.95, 6.55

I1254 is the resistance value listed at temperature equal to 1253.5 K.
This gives 6.063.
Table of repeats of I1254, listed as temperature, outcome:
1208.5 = 7.2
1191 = 7.258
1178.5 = 7.161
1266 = 7.189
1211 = 7.064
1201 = 7.266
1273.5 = 6.957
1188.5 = 7.568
